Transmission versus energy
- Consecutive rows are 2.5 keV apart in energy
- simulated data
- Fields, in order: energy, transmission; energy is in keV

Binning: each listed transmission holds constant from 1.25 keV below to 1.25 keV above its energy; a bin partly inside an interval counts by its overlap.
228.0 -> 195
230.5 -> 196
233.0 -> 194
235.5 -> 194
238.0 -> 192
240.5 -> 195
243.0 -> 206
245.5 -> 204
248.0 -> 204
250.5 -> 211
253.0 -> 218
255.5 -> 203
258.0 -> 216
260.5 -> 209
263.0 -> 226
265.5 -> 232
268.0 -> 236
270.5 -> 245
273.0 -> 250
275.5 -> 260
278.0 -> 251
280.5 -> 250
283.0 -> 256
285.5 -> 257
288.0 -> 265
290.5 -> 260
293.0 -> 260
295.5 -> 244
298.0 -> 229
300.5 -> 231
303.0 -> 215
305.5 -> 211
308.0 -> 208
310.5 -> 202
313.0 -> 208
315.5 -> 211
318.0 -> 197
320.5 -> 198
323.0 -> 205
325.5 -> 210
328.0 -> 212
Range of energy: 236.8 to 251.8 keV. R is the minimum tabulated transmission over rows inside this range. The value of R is 192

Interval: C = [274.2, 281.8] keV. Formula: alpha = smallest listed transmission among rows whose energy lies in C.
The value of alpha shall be 250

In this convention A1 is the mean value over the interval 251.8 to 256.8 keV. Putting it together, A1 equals 210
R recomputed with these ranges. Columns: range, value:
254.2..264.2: 203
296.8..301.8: 229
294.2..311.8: 202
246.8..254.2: 204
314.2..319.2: 197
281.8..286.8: 256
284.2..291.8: 257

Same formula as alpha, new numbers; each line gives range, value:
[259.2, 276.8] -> 209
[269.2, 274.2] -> 245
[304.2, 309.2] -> 208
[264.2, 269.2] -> 232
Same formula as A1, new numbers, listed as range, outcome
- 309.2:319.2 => 205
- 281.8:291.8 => 260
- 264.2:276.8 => 245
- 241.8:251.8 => 206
